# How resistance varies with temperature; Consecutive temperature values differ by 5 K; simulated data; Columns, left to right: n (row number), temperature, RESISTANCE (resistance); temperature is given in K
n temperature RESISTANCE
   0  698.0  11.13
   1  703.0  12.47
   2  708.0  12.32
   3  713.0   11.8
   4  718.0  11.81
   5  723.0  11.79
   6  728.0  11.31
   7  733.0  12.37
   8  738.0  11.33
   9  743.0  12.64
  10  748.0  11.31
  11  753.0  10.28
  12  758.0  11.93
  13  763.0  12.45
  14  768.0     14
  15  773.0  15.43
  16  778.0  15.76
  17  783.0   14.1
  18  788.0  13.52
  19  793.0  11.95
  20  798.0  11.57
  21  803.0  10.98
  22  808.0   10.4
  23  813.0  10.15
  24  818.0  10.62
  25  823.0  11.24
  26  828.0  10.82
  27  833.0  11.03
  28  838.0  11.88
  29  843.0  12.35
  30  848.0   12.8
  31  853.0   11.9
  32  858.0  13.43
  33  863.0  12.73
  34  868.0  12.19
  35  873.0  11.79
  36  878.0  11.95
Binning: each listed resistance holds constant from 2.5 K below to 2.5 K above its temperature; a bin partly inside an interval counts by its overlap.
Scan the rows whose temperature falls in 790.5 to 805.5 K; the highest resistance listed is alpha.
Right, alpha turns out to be 11.95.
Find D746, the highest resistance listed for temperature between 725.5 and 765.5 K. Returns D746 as 12.64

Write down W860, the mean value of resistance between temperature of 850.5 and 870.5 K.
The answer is 12.6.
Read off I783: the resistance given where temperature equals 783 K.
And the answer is 14.1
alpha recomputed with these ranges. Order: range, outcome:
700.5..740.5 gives 12.47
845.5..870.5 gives 13.43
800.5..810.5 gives 10.98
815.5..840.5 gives 11.88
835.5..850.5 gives 12.8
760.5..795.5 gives 15.76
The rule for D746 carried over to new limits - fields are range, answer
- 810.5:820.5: 10.62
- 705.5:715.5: 12.32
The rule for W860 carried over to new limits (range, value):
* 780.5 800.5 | 12.8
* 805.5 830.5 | 10.6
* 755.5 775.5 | 13.5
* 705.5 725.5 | 11.9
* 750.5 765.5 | 11.6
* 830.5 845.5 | 11.8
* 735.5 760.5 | 11.5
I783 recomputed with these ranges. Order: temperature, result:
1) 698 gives 11.13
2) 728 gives 11.31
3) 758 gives 11.93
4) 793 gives 11.95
